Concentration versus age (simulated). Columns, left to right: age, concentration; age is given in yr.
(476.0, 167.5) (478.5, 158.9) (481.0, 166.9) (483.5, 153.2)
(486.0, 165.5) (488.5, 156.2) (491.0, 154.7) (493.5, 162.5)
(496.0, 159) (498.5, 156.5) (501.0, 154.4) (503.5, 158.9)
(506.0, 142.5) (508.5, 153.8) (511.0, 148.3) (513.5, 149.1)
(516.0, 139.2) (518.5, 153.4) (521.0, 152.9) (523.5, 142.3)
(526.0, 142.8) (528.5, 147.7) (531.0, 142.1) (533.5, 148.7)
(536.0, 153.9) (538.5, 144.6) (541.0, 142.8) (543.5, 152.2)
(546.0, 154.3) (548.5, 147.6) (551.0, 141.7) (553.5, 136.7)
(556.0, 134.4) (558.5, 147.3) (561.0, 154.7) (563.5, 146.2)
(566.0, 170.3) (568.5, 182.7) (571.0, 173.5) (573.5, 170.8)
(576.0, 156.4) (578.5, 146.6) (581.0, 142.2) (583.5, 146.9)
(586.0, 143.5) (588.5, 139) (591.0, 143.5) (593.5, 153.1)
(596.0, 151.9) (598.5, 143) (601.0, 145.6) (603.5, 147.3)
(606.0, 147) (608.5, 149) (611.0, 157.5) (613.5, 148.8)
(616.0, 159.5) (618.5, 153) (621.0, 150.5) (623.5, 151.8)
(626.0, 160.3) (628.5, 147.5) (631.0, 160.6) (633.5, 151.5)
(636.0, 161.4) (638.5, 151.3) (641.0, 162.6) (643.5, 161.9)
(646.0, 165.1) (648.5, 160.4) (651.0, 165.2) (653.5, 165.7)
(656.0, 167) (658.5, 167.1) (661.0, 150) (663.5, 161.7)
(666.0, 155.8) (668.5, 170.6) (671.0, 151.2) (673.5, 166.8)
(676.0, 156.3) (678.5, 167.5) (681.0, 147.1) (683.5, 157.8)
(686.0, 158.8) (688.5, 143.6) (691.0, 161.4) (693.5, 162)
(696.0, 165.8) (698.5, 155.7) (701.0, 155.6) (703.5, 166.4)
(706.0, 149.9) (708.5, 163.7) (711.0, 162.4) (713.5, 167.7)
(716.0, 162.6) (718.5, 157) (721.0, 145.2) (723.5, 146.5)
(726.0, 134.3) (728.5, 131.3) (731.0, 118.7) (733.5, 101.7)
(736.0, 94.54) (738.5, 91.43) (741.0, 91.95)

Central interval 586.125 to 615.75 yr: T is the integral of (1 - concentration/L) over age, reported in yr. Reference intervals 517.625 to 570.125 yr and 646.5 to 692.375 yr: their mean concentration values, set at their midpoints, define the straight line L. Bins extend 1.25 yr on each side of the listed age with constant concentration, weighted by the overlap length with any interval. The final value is 1.2 yr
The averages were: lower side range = 150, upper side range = 160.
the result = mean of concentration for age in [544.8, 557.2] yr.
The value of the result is 143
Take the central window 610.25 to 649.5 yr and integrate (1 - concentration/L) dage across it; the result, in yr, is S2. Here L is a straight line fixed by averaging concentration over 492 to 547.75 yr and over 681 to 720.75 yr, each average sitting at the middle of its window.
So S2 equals -0.3 yr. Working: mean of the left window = 150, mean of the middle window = 156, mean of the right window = 159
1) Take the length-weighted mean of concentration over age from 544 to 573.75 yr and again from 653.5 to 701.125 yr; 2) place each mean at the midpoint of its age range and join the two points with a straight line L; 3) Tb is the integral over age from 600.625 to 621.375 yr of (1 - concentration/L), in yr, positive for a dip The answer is 0.72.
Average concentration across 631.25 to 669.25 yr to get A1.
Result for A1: 161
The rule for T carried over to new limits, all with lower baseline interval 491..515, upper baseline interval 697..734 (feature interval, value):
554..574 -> -0.8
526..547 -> 0.7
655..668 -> -0.9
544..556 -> 0.7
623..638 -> -0.5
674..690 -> -0.7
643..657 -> -1.3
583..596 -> 0.5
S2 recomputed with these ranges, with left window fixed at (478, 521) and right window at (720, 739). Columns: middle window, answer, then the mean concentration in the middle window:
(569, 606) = -2.3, 151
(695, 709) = -3.8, 159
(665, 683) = -4.2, 159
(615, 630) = -1.9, 154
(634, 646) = -2.2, 159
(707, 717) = -3.2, 164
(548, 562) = 0.3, 143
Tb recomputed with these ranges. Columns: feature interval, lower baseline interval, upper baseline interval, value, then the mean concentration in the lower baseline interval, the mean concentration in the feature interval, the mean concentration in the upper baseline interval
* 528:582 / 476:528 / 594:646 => 0.6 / 154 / 152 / 153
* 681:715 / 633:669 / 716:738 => -4.2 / 161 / 159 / 129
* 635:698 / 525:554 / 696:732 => -4.0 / 147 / 160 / 152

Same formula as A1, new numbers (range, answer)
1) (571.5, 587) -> 152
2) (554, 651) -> 154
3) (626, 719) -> 160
